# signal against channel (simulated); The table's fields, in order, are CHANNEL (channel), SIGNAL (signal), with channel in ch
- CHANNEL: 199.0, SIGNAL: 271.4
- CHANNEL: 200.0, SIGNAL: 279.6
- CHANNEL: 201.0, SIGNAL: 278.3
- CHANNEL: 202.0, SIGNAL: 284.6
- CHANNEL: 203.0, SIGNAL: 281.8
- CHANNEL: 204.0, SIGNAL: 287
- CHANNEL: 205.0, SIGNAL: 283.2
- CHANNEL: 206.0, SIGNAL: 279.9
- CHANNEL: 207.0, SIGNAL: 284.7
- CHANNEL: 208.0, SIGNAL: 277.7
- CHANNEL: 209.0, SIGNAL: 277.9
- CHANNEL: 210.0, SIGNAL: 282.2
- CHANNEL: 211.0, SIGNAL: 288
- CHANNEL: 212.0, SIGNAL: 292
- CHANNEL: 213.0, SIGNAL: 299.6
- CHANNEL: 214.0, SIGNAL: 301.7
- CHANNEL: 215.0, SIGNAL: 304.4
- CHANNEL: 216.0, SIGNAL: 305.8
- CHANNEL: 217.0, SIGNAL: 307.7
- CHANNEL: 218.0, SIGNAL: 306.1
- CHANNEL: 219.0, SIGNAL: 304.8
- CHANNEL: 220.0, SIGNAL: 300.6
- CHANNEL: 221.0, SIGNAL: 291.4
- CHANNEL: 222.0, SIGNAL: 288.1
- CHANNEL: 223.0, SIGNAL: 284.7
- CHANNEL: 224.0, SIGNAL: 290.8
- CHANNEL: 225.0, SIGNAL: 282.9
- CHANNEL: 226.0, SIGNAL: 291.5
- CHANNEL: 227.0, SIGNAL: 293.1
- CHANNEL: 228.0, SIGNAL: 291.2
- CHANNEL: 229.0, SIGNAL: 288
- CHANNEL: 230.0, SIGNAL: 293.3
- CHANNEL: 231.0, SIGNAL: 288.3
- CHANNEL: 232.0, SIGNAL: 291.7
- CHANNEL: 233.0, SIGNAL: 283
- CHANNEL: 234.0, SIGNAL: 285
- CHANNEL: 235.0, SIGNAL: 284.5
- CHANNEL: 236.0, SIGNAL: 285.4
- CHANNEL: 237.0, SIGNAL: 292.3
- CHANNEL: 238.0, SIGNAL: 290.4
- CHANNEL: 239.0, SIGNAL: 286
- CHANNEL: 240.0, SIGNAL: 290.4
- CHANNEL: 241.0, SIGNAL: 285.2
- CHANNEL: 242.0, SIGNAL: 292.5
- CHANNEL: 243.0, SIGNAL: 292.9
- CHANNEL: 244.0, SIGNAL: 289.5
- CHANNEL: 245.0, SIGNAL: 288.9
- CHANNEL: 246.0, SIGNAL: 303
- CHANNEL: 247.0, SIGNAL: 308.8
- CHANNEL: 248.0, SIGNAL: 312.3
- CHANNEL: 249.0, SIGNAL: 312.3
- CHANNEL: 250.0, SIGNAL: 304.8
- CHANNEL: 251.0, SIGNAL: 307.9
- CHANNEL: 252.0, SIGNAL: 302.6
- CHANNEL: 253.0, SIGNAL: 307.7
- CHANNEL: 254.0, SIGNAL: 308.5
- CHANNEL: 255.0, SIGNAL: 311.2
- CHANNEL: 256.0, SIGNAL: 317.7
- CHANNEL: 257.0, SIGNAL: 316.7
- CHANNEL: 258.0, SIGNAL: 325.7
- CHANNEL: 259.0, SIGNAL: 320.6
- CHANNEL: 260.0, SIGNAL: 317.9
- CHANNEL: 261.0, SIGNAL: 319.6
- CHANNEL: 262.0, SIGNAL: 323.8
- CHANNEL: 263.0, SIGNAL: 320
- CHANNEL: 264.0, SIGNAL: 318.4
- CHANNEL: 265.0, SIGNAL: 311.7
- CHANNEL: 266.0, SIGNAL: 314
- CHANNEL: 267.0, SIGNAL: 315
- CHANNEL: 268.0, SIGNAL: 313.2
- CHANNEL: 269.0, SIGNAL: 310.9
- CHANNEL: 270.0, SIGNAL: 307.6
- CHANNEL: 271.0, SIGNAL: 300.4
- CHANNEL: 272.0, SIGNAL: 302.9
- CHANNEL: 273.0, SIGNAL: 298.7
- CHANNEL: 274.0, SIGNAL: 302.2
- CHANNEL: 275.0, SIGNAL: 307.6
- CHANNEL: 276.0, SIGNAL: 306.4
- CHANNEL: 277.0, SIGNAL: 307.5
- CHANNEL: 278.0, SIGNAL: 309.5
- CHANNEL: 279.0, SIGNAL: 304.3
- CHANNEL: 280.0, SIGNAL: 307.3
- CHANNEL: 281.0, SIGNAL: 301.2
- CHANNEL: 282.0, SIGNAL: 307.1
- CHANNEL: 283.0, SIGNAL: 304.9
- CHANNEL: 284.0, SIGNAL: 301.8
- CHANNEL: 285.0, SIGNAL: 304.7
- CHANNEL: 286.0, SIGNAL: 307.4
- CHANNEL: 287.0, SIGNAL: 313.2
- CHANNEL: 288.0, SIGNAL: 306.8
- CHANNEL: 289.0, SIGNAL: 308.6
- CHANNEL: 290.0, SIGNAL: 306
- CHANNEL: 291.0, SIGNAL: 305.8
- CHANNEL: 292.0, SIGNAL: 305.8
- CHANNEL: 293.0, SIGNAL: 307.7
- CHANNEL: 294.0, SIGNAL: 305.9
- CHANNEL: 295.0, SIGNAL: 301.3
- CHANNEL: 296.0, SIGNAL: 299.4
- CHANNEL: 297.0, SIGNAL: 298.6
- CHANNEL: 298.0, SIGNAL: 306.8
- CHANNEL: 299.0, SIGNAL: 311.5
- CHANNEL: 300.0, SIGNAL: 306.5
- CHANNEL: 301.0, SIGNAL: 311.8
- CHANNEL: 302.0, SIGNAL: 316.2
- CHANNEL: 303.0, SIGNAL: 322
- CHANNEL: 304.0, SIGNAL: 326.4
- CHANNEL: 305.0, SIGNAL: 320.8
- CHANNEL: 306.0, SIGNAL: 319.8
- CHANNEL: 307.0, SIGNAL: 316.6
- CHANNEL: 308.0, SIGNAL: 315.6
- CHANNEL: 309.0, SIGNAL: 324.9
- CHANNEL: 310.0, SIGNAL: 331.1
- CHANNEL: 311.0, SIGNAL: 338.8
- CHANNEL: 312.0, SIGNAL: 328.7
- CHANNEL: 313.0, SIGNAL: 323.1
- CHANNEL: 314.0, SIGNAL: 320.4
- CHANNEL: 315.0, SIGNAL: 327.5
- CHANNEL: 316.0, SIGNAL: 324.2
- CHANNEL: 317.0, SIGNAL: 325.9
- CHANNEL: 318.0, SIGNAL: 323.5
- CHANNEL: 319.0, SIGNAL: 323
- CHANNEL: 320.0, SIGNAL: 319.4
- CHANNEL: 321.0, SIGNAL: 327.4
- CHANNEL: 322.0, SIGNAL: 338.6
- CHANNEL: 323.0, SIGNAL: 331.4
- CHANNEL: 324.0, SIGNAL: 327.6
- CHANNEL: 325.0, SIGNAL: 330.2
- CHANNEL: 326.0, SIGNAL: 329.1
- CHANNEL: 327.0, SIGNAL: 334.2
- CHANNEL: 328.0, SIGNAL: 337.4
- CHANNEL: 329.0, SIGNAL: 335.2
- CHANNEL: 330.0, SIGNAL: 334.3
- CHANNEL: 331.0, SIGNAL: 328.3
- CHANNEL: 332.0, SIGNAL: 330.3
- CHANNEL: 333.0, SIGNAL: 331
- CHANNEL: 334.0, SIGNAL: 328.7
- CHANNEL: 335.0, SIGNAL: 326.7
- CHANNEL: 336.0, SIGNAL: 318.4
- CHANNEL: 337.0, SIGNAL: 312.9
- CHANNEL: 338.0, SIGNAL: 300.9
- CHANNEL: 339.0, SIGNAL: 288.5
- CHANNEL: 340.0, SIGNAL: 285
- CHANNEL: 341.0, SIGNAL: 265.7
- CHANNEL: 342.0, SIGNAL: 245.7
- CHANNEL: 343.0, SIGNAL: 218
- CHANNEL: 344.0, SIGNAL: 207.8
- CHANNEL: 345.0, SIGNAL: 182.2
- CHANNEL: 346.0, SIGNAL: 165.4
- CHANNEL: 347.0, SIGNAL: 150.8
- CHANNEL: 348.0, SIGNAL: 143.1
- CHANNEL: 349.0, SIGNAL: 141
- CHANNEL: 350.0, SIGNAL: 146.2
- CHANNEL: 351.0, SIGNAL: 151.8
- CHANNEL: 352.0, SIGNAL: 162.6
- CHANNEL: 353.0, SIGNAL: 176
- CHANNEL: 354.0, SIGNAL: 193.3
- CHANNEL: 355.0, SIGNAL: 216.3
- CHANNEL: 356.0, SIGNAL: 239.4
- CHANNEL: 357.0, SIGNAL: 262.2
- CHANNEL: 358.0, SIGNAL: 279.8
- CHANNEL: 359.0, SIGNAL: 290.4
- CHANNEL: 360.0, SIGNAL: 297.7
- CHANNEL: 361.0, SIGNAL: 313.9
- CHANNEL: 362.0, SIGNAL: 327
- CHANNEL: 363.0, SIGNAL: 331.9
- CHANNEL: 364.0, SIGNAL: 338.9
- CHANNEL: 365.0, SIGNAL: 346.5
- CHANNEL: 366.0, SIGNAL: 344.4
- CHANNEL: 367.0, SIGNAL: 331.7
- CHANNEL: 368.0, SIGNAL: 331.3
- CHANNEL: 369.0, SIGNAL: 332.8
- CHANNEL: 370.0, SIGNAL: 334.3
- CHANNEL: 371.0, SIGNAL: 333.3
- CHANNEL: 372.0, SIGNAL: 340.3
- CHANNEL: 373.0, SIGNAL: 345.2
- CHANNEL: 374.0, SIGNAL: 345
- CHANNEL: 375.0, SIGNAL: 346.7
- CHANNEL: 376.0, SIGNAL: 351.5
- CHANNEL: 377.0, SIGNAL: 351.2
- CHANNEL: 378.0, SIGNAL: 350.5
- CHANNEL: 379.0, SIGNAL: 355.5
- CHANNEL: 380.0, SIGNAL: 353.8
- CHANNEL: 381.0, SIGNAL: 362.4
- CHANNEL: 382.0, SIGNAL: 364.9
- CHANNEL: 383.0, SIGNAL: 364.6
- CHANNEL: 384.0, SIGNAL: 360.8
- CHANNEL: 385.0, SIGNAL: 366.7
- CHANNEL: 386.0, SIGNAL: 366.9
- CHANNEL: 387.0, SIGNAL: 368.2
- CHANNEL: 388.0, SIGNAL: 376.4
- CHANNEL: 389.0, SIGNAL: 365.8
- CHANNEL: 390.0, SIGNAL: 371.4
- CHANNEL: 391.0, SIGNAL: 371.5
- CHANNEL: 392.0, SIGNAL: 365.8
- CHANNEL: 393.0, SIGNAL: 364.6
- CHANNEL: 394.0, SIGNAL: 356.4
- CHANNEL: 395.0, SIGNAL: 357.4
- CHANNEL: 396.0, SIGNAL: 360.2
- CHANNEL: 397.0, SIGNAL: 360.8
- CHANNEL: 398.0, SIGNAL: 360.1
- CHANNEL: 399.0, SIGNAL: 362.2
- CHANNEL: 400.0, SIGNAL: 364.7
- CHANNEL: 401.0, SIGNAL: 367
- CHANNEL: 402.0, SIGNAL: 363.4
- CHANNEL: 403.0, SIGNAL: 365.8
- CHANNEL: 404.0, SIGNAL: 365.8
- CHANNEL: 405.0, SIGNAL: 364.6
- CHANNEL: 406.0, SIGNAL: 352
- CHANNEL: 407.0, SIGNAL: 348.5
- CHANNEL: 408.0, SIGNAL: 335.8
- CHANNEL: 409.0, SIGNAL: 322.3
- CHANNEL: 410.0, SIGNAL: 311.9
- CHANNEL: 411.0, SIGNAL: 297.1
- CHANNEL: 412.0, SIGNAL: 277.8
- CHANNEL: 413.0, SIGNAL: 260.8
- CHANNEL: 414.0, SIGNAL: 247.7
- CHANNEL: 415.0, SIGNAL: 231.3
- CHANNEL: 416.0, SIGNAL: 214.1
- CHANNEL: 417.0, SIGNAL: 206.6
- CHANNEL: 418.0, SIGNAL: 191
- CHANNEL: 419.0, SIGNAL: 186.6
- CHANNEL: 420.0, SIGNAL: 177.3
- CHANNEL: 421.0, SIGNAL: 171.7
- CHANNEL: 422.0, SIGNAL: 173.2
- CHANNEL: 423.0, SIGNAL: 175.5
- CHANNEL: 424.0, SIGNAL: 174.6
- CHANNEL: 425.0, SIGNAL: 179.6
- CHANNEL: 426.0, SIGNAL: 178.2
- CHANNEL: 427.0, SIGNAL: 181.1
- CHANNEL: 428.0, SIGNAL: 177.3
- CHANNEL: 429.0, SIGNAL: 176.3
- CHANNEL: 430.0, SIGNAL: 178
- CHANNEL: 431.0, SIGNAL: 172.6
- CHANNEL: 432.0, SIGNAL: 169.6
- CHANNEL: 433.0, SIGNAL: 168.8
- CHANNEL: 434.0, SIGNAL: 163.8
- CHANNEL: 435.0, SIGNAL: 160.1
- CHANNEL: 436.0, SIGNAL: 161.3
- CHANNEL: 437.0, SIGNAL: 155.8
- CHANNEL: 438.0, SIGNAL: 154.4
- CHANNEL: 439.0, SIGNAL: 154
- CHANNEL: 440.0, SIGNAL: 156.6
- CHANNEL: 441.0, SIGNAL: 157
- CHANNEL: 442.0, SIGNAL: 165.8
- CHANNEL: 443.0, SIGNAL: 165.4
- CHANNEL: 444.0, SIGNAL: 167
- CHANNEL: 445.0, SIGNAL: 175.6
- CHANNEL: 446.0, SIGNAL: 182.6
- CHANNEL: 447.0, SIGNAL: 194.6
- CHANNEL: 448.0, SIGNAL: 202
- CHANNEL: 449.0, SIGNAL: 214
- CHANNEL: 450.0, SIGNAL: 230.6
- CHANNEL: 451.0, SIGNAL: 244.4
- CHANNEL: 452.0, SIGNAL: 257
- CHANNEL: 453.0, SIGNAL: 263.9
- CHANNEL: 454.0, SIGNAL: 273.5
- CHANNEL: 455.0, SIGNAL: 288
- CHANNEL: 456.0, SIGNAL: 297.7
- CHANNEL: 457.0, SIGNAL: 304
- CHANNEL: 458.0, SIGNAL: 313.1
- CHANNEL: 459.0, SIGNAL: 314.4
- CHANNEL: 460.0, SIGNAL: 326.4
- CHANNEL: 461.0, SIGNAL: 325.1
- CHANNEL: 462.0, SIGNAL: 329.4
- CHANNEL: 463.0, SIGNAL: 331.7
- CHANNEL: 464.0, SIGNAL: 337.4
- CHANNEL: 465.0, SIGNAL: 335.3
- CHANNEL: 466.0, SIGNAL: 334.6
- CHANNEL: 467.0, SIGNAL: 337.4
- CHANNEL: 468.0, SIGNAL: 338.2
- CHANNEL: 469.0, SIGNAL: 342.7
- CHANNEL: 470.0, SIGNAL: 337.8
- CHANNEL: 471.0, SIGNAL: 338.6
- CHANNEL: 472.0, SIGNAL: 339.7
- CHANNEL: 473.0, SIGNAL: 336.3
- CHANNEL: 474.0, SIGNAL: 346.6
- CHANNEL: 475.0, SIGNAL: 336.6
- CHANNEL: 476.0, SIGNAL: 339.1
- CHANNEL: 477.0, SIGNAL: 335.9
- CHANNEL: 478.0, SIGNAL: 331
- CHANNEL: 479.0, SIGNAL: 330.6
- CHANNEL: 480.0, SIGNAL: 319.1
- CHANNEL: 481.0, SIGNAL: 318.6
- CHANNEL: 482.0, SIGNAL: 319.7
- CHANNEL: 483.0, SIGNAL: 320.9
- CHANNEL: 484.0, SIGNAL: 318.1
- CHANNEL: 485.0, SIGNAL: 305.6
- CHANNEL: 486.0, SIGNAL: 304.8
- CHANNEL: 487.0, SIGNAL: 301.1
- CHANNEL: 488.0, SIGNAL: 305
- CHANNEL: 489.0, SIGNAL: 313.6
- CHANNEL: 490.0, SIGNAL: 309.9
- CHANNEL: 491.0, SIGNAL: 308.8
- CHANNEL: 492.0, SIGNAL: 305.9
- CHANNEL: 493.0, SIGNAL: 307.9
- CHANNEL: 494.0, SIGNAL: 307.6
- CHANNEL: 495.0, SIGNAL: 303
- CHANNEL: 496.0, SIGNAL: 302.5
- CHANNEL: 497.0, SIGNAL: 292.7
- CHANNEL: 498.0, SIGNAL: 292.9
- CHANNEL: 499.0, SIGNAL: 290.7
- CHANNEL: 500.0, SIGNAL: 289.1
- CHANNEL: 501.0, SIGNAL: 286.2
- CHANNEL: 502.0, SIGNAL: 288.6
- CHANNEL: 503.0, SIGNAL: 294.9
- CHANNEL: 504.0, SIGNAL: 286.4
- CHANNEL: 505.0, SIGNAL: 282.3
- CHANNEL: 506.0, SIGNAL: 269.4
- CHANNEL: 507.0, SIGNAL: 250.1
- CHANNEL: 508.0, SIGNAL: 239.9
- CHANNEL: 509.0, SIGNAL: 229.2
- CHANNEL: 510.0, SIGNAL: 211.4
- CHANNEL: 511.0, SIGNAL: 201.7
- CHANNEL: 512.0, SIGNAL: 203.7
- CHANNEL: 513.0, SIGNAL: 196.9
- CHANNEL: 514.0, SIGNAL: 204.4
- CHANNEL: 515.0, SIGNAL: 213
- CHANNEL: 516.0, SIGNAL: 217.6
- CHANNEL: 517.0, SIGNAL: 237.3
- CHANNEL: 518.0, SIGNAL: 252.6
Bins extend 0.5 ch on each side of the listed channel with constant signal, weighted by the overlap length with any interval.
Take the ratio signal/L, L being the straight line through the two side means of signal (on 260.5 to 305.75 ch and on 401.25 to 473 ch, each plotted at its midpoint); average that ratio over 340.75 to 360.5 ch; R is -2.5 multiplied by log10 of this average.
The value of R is 0.342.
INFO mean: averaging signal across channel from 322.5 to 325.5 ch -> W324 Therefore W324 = 330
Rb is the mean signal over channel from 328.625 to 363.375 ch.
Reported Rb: 255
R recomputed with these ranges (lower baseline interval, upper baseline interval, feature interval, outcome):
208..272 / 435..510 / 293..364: 0.01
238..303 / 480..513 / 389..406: -0.23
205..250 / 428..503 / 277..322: -0.10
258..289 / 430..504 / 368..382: -0.19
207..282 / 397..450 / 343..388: -0.16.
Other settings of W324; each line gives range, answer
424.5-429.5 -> 178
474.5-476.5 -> 338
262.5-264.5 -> 319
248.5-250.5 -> 309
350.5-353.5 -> 163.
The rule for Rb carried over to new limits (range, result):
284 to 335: 320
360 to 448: 281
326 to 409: 312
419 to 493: 256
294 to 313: 316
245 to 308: 310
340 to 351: 189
